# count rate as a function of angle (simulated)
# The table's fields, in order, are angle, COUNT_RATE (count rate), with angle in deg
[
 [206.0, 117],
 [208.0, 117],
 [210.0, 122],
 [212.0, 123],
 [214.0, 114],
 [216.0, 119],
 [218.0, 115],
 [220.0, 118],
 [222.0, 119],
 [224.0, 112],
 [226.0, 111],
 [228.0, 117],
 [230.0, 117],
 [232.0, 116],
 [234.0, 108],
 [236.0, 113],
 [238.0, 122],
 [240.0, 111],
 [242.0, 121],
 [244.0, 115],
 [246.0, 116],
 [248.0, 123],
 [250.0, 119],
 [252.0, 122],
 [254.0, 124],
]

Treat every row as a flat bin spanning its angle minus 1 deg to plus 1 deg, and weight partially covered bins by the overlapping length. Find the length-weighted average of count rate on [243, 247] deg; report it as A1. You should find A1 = 116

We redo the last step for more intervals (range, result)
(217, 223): 117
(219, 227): 115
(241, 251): 119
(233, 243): 115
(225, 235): 114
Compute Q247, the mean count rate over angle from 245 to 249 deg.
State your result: 120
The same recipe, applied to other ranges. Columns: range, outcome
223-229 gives 113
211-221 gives 118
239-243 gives 116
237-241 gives 116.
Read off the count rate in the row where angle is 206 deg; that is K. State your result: 117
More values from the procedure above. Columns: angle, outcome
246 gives 116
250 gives 119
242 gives 121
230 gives 117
